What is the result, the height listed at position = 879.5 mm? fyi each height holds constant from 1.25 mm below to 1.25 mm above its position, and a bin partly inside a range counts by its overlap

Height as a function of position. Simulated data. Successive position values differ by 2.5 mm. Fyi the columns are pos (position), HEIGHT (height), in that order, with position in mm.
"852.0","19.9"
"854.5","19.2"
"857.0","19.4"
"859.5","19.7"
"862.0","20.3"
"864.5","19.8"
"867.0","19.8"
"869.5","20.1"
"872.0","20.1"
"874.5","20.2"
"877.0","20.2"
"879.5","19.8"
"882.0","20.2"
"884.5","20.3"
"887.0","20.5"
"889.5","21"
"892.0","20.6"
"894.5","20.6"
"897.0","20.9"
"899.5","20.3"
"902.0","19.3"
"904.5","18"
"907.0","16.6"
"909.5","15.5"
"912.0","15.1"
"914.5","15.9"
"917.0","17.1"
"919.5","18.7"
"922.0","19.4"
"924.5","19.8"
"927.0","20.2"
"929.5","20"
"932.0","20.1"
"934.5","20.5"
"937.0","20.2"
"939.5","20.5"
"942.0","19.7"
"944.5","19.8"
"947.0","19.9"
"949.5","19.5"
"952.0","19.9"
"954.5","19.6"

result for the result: 19.8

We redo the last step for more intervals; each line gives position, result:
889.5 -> 21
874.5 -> 20.2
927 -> 20.2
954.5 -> 19.6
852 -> 19.9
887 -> 20.5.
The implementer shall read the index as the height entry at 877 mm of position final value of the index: 20.2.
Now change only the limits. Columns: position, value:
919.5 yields 18.7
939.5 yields 20.5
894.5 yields 20.6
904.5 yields 18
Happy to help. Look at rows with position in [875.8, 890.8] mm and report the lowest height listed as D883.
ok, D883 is 19.8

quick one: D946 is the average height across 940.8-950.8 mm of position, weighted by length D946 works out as 19.7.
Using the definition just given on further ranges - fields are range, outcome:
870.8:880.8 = 20.1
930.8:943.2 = 20.2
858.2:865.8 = 19.9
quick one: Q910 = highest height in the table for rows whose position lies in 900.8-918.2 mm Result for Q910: 19.3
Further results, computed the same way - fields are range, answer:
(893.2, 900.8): 20.9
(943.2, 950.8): 19.9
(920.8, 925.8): 19.8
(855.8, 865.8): 20.3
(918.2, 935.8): 20.5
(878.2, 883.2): 20.2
